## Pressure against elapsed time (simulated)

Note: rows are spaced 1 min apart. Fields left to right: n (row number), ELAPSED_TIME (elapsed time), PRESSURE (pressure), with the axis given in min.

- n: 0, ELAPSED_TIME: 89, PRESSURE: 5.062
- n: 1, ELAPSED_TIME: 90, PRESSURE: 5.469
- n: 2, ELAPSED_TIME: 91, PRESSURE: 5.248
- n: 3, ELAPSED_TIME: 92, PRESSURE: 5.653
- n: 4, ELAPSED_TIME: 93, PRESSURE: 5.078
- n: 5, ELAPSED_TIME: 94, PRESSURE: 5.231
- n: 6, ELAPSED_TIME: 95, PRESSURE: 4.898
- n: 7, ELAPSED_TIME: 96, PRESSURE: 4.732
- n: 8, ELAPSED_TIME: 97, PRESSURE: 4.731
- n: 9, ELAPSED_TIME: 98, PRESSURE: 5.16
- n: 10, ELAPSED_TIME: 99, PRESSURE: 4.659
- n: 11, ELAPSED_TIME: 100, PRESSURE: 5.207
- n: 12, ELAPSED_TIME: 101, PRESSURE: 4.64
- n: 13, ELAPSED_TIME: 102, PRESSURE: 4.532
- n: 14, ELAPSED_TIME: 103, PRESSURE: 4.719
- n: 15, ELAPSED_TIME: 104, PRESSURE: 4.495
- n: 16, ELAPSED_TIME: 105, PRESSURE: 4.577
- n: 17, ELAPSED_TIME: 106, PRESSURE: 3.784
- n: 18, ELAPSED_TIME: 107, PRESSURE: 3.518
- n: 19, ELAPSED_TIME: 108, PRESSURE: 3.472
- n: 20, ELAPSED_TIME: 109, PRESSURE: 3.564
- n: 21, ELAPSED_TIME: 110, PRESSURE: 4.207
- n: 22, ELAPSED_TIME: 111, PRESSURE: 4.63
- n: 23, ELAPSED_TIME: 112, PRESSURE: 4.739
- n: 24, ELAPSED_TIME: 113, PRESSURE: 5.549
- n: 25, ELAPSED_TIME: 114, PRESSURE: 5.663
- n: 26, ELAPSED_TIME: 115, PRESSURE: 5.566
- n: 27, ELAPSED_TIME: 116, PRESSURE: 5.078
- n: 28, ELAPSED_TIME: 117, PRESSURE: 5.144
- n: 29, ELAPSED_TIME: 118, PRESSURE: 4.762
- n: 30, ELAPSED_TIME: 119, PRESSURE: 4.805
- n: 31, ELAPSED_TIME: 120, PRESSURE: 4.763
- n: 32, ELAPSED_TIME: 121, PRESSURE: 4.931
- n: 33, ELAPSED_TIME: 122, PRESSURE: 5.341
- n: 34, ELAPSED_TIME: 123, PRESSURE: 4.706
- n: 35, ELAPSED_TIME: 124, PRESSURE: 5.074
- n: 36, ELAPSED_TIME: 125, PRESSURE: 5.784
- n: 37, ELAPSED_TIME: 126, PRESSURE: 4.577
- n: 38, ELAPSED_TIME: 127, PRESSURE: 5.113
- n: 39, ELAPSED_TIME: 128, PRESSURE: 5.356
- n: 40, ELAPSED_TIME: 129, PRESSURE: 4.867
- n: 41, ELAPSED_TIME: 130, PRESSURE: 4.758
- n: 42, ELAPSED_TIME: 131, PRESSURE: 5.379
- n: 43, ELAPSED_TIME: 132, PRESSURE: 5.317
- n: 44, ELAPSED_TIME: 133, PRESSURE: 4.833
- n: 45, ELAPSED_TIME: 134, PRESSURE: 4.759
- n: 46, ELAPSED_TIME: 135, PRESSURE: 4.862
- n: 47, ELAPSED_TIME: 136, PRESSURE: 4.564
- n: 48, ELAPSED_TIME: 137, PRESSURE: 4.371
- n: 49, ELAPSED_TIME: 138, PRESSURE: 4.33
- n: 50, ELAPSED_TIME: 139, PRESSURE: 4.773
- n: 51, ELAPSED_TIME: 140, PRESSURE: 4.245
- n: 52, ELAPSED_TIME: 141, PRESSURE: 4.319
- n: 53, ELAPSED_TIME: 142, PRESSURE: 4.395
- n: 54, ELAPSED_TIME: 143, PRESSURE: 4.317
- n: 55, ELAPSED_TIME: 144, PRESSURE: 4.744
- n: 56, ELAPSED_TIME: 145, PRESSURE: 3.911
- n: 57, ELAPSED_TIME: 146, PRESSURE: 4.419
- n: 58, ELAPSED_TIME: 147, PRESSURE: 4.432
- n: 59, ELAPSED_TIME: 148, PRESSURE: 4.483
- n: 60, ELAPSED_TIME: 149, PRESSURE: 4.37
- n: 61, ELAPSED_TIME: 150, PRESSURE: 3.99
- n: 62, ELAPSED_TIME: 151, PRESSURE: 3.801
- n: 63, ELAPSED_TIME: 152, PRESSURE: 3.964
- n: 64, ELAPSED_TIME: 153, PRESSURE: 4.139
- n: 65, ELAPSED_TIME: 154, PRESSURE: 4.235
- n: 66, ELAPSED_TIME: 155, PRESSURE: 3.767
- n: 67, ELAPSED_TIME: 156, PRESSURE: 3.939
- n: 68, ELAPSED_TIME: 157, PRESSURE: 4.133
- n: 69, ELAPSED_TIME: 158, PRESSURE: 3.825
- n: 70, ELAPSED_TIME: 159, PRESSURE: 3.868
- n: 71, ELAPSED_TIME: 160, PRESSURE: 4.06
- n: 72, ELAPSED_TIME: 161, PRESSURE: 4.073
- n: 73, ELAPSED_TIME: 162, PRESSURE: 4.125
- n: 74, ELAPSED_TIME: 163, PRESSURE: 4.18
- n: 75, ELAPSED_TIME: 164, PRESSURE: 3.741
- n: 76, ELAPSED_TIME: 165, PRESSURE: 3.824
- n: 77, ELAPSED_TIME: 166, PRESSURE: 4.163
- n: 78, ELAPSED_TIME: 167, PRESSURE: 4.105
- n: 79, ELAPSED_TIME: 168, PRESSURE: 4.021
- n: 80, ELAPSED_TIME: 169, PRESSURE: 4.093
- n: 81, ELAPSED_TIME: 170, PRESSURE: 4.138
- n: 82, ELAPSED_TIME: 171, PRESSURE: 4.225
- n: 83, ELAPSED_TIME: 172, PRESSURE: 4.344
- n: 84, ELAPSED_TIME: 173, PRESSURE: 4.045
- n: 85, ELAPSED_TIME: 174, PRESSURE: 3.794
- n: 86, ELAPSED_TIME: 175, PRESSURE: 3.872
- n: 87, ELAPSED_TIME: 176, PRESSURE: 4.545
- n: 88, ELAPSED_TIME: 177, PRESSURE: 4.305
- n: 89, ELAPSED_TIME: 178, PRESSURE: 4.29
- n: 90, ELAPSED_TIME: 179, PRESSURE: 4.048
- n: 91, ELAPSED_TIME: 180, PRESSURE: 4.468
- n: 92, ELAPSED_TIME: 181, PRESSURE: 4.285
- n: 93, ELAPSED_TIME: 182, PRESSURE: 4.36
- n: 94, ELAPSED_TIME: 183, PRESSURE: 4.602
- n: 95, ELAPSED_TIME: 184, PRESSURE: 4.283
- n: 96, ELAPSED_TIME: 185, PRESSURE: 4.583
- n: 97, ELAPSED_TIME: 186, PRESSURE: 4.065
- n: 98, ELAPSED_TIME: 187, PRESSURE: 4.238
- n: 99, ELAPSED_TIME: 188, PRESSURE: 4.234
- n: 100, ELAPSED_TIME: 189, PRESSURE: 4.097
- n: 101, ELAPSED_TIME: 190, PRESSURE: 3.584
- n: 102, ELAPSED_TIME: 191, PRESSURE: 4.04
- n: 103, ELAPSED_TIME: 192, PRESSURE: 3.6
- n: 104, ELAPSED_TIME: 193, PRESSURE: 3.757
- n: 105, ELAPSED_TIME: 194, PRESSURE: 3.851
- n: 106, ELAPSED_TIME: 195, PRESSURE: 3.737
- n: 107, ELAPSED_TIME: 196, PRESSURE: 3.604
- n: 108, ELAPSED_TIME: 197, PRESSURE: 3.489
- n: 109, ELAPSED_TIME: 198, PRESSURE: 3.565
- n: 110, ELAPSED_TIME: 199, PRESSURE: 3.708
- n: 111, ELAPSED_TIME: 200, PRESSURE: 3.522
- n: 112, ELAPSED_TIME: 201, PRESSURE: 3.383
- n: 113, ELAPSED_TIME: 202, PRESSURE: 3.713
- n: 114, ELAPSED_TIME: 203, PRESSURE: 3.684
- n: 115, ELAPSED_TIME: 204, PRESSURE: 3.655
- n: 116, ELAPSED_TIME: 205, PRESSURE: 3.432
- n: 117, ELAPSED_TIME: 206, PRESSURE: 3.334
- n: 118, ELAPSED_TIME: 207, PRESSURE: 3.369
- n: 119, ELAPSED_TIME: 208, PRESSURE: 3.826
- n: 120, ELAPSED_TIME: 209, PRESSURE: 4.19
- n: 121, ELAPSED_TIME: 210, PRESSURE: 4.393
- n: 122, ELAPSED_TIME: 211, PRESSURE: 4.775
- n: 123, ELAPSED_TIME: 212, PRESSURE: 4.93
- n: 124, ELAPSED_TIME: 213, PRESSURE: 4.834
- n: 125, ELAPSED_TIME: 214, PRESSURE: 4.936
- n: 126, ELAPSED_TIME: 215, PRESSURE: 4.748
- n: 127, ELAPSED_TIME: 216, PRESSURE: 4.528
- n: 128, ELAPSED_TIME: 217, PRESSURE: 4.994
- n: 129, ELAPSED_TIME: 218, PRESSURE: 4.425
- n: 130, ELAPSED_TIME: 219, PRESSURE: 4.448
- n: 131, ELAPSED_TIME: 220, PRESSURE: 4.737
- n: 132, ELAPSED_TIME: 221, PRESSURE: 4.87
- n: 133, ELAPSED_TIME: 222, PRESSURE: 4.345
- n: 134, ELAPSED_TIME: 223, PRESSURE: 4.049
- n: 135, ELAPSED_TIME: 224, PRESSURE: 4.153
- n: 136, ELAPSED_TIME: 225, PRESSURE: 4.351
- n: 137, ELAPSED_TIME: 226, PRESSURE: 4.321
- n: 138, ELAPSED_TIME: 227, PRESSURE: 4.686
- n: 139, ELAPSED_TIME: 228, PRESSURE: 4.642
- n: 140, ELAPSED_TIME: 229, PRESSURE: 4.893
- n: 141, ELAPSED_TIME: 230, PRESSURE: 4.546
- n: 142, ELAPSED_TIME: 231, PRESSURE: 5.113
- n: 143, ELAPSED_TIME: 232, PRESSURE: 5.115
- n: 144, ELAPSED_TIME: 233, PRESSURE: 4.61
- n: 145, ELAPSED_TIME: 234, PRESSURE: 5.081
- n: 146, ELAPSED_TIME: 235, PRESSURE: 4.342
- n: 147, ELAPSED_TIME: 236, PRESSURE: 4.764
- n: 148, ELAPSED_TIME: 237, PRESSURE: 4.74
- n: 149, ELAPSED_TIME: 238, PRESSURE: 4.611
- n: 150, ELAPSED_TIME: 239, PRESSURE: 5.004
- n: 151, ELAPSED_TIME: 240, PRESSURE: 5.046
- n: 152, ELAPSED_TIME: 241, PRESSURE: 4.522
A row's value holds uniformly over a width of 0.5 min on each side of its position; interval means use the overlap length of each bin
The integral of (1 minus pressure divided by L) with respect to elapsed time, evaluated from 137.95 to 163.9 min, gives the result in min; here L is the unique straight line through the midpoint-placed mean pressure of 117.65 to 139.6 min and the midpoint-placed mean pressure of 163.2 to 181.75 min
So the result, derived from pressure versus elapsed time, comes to 1.9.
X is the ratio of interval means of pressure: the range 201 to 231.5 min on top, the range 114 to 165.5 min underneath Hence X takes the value 1.0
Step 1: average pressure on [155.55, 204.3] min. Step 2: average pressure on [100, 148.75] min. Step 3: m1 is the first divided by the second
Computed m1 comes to 0.85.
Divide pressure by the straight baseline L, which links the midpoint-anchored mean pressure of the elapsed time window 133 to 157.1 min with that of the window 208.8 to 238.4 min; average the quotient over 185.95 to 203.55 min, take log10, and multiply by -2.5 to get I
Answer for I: 0.20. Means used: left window 4.32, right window 4.64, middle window 3.76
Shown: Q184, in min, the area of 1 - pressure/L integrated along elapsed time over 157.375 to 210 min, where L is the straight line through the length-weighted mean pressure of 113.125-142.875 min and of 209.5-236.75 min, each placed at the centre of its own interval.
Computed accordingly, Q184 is 8.8 min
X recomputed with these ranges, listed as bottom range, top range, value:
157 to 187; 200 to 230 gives 1.03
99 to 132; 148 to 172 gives 0.84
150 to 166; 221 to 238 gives 1.16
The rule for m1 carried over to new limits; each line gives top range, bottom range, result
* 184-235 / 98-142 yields 0.89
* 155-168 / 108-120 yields 0.83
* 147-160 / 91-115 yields 0.86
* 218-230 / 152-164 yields 1.12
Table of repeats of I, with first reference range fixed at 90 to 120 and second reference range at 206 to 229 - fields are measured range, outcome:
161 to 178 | 0.12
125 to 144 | -0.02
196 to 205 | 0.25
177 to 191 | 0.08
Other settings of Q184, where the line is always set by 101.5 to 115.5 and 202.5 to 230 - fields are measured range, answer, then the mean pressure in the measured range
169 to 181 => 0.61 min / 4.19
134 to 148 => 0.02 min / 4.45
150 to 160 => 1.06 min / 3.97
